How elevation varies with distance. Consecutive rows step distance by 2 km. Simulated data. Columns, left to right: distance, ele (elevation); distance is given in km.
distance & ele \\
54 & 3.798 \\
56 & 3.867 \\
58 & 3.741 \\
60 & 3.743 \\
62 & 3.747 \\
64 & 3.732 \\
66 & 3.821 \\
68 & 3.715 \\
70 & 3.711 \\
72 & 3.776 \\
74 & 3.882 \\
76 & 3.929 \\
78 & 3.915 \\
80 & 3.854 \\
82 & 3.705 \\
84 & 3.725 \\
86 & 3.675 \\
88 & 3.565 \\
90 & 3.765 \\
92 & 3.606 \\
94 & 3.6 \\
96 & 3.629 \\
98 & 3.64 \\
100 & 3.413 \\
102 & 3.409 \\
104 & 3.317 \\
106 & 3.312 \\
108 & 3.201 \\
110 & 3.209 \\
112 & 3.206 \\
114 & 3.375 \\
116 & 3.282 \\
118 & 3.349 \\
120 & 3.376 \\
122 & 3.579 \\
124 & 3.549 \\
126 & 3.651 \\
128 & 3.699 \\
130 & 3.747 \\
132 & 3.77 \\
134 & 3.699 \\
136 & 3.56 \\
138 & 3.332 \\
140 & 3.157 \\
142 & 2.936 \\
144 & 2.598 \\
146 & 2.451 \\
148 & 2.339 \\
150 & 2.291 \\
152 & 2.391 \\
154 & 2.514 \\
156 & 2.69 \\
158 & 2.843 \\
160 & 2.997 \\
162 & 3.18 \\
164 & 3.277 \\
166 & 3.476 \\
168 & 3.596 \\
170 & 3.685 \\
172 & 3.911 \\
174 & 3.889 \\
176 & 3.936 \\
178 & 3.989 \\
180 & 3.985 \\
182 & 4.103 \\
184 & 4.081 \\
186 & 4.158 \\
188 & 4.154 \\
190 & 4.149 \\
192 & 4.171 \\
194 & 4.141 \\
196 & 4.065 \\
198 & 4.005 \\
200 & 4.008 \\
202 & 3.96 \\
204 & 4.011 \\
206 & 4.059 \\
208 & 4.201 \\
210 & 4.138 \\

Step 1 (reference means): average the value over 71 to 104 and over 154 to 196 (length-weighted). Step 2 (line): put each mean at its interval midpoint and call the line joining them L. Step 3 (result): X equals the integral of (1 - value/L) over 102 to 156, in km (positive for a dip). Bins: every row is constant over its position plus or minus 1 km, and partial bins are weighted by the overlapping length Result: 7.42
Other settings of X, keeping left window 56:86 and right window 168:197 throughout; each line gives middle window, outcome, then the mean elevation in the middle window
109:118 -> 1.4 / 3.28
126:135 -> 0.4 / 3.72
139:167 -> 8.2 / 2.8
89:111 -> 2.2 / 3.46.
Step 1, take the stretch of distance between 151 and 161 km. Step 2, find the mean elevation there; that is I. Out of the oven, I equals 2.69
